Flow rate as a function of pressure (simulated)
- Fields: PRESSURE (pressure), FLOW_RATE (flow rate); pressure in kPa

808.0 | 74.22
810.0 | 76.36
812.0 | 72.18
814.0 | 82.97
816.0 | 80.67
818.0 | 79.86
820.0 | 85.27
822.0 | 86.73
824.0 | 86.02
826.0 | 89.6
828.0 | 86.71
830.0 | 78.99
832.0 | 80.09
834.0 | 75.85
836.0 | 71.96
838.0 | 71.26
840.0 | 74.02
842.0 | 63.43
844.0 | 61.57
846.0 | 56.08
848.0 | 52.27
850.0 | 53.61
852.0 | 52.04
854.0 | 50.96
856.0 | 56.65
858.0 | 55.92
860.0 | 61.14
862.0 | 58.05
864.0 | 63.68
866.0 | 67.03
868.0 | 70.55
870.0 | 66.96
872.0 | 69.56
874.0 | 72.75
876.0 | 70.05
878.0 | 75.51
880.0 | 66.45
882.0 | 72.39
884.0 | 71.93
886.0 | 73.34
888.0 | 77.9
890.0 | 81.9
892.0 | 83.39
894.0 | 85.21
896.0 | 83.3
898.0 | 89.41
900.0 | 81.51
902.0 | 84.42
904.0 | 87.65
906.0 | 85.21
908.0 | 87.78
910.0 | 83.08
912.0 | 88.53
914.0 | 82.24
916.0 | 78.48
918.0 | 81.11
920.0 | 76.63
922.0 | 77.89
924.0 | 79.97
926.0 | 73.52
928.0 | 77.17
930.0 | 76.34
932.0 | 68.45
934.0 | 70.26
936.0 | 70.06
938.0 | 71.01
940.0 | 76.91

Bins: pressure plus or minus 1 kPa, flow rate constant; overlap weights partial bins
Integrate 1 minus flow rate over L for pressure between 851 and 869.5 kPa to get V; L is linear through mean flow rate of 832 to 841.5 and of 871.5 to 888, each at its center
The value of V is 3.28 kPa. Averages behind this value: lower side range 73.5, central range 59.8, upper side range 71.9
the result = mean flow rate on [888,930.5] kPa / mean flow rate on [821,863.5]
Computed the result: 1.21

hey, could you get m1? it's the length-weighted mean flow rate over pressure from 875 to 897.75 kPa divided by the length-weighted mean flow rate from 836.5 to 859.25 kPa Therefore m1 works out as 1.3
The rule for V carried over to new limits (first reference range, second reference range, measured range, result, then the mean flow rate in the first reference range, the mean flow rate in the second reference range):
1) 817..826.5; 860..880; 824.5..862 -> 5.6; 85.3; 67.8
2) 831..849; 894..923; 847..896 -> 5.0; 67.4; 83.4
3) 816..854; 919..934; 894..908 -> -2.1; 72.2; 75.3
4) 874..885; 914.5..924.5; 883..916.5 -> -3.3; 71.4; 78.9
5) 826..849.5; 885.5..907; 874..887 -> 1.3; 70.7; 83.2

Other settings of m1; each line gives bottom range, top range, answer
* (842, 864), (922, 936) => 1.31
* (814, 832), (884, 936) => 0.96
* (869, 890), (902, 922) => 1.15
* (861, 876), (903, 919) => 1.25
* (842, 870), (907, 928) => 1.37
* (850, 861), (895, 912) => 1.55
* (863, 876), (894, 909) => 1.25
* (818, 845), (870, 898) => 0.97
